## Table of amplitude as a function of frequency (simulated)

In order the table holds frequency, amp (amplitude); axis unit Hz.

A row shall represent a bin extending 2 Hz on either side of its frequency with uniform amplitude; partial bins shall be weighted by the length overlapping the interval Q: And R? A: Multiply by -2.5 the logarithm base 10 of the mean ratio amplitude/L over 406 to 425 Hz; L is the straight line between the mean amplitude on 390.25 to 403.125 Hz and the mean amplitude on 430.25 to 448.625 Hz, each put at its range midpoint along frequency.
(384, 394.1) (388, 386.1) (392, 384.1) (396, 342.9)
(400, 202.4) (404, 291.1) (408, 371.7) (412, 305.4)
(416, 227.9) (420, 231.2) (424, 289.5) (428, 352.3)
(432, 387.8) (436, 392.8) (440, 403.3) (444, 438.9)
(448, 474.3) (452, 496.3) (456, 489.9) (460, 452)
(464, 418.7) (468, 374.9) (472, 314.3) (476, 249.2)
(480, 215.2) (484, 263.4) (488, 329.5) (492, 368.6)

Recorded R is 0.23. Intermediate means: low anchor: 307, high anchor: 416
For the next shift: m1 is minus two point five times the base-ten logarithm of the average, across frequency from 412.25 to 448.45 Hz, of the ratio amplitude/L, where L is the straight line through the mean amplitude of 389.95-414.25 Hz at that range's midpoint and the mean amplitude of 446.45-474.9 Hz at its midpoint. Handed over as 0.07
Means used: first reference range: 316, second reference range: 425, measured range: 348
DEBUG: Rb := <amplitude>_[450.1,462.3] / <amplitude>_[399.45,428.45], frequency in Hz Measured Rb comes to 1.7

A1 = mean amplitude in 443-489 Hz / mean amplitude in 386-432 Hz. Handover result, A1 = 1.21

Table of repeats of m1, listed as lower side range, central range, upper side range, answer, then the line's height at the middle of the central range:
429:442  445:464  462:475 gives -0.25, 373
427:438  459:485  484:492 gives 0.05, 339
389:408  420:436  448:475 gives 0.10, 366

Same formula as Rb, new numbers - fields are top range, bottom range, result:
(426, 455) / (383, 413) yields 1.27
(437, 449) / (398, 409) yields 1.54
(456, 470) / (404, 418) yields 1.42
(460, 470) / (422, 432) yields 1.22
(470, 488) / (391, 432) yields 0.89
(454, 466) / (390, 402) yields 1.46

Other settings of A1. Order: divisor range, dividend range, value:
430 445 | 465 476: 0.83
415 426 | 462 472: 1.51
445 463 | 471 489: 0.57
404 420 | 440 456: 1.59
